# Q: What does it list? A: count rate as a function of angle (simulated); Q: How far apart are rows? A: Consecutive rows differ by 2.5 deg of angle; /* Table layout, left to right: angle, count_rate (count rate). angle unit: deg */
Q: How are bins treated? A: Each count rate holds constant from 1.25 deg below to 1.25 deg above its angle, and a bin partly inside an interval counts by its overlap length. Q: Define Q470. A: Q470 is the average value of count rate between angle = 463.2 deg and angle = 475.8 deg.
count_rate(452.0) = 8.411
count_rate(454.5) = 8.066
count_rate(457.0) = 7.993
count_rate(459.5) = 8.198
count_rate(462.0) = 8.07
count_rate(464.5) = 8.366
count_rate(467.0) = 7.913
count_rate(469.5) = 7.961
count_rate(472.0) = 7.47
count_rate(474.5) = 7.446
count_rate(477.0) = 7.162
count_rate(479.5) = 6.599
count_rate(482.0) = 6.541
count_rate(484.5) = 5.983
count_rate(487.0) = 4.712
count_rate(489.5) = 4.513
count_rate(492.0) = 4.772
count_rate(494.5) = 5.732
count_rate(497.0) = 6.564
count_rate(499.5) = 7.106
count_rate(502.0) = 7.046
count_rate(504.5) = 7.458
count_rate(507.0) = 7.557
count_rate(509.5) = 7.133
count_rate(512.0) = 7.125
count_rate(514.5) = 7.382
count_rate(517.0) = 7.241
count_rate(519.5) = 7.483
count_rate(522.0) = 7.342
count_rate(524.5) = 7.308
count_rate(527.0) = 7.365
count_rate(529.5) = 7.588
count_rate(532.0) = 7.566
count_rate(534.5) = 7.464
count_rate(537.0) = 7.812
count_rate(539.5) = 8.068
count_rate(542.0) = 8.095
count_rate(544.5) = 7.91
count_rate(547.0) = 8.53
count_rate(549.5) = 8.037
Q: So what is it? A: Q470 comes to 7.83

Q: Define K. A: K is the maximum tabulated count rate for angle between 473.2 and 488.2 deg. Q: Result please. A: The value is 7.446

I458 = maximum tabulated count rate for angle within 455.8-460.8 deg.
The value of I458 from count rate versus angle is 8.198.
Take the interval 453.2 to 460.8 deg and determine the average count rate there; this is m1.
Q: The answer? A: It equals 8.09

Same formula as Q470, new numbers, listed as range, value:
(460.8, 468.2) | 8.12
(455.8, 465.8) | 8.16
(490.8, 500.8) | 6.05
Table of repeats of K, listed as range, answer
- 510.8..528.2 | 7.483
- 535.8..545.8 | 8.095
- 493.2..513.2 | 7.557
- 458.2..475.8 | 8.366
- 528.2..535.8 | 7.588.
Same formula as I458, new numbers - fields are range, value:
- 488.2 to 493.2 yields 4.772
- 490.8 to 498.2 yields 6.564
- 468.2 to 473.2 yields 7.961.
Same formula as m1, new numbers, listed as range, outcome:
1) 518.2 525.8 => 7.38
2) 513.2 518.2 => 7.31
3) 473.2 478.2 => 7.31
